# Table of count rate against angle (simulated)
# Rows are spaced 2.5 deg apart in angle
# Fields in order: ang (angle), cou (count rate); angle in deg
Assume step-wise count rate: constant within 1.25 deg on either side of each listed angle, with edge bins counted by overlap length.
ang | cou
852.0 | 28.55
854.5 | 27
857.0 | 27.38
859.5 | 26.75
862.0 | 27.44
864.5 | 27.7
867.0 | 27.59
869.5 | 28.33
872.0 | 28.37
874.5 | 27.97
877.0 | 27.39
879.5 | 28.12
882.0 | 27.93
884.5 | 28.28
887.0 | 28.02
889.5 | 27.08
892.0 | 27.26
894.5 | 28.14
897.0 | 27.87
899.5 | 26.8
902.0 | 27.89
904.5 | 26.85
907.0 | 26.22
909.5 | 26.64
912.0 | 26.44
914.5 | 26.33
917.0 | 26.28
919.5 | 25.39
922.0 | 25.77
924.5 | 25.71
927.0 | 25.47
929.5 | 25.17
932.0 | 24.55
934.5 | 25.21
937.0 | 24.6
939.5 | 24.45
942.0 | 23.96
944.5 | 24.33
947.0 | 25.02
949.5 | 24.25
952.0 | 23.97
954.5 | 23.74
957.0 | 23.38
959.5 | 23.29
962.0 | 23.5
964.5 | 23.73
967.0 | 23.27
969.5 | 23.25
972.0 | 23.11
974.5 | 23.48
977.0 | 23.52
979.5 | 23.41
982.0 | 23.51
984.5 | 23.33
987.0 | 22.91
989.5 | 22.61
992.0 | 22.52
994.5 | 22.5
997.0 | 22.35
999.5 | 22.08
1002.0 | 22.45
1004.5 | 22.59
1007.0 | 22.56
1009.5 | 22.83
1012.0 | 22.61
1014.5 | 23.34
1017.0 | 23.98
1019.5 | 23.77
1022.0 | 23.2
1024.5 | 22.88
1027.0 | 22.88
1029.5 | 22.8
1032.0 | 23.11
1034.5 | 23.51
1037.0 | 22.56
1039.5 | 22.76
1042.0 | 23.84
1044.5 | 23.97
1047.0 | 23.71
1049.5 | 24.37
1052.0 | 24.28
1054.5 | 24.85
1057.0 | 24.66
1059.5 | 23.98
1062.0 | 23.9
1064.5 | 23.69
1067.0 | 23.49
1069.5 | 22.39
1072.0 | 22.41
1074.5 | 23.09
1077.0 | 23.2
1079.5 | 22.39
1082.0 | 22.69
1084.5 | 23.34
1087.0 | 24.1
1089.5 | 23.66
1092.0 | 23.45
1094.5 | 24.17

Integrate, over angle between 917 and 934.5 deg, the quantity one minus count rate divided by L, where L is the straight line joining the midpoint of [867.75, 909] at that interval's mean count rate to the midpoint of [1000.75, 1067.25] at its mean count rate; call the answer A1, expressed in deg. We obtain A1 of 0.8 deg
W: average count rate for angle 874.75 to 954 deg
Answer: 26.2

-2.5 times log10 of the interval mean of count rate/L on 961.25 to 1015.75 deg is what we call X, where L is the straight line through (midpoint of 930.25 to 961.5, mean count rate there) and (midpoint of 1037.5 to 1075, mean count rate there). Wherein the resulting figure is 0.05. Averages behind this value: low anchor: 24.2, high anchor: 23.7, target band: 23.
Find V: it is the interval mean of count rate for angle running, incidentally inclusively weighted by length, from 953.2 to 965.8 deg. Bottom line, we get 23.5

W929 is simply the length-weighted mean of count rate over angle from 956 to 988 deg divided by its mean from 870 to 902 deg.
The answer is 0.84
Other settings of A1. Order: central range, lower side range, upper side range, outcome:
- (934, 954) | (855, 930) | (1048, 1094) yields 1.3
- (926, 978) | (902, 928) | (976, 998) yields 1.0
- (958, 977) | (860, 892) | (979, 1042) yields 0.9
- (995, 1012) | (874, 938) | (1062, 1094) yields 1.5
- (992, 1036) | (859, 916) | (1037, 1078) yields 3.1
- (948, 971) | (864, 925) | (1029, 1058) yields 1.9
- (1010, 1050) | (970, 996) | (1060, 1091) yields -0.3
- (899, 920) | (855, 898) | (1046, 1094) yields 0.4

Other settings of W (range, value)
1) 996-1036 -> 22.9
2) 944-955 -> 24.3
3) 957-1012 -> 23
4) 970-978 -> 23.4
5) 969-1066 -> 23.3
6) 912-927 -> 25.9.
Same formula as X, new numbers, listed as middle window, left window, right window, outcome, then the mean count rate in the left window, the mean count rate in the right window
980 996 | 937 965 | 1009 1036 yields 0.03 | 24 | 23.2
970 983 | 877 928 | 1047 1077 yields 0.09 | 26.9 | 23.7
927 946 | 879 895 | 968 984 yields 0.03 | 27.8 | 23.4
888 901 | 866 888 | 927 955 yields -0.02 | 28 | 24.5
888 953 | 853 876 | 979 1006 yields -0.01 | 27.6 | 22.7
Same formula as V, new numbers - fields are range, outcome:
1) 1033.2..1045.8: 23.3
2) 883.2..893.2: 27.7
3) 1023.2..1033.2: 22.9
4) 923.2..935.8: 25.2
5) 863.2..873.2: 28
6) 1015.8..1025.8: 23.5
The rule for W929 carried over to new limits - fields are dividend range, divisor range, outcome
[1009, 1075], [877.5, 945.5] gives 0.89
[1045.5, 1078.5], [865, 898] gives 0.85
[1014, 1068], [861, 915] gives 0.86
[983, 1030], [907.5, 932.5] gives 0.89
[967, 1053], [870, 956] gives 0.88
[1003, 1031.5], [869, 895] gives 0.83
